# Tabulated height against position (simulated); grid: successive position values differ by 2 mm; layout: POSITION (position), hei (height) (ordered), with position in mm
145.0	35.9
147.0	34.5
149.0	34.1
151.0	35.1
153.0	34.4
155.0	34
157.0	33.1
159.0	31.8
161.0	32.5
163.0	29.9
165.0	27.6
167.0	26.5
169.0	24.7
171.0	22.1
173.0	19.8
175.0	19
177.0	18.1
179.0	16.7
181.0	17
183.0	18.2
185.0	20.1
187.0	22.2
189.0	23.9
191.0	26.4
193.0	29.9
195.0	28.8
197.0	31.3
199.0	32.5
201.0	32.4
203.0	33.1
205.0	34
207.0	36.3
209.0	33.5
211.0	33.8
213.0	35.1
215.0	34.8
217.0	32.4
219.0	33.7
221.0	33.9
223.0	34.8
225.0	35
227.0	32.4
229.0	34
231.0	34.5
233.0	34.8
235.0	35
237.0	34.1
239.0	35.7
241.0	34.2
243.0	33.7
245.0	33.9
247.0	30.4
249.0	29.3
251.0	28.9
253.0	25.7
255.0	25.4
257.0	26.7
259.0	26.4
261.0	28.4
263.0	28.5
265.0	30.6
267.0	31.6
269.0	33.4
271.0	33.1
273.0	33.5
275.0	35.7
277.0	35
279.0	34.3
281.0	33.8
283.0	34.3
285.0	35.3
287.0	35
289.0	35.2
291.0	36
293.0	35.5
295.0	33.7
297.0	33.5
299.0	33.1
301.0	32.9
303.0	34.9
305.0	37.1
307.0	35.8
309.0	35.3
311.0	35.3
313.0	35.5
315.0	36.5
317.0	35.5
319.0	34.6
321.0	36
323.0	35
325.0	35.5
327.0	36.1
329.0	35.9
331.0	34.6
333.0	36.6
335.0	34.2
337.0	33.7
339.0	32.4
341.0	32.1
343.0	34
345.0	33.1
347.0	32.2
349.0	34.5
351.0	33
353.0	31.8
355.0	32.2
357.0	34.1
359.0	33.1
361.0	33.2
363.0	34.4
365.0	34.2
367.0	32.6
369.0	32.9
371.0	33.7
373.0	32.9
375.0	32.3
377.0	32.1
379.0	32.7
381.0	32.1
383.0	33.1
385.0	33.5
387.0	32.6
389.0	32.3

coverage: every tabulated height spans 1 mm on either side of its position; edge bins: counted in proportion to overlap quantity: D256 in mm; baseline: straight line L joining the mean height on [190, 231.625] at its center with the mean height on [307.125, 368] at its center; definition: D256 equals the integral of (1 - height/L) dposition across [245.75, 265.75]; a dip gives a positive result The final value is 3.2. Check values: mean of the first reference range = 33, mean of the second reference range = 34.3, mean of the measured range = 28.1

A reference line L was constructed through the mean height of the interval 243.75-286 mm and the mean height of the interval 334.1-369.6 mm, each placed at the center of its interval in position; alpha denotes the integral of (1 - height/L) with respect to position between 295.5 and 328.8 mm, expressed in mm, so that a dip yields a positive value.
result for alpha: -3.0 mm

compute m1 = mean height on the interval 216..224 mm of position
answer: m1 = 33.7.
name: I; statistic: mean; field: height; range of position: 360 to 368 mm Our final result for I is 33.6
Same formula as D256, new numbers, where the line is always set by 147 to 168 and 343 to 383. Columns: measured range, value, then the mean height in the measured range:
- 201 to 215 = -0.84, 34.2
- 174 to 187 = 5.52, 18.5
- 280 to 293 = -0.92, 35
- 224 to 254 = -0.33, 32.8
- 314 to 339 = -1.81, 35.2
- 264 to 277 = -0.22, 33.1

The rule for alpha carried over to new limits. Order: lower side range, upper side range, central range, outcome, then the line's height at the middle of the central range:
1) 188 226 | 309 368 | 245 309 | 1.85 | 33.4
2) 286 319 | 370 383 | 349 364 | 0.05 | 33.3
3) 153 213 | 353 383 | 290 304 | -1.52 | 30.9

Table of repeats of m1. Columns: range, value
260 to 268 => 29.8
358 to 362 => 33.2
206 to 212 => 34.5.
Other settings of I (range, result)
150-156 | 34.5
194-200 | 30.9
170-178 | 19.8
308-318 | 35.6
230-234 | 34.6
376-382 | 32.3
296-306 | 34.3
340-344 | 33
